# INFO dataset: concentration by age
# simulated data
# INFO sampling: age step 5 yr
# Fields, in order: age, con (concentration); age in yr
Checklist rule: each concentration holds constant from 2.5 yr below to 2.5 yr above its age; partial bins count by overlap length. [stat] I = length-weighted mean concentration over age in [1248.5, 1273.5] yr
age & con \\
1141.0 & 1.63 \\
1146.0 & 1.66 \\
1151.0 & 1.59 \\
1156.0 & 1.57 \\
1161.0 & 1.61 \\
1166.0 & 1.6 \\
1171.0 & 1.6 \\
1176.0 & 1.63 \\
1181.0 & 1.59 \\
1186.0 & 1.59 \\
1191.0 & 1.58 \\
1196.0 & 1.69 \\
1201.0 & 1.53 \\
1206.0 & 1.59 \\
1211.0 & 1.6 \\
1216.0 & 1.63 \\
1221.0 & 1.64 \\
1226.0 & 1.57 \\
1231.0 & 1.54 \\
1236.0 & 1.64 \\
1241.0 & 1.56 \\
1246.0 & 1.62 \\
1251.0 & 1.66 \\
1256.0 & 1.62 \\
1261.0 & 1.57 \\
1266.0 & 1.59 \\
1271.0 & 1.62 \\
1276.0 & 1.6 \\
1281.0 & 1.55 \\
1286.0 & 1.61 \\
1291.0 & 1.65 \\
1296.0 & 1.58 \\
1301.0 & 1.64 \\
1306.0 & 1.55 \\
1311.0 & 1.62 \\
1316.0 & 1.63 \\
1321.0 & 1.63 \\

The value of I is 1.61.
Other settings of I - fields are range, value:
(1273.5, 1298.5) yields 1.6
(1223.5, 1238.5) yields 1.58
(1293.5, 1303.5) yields 1.61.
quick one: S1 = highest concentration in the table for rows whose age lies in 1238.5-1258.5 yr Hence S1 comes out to 1.66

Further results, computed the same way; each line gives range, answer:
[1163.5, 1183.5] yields 1.63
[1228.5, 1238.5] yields 1.64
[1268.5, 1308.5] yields 1.65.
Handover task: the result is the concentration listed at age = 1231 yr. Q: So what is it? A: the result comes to 1.54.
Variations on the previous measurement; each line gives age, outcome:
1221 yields 1.64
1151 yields 1.59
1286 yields 1.61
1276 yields 1.6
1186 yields 1.59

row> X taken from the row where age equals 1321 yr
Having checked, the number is 1.63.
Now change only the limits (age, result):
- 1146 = 1.66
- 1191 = 1.58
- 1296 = 1.58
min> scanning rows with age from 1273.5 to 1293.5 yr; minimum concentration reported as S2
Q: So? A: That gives 1.55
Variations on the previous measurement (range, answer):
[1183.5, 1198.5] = 1.58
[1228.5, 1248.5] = 1.54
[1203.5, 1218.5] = 1.59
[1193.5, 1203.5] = 1.53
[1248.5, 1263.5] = 1.57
